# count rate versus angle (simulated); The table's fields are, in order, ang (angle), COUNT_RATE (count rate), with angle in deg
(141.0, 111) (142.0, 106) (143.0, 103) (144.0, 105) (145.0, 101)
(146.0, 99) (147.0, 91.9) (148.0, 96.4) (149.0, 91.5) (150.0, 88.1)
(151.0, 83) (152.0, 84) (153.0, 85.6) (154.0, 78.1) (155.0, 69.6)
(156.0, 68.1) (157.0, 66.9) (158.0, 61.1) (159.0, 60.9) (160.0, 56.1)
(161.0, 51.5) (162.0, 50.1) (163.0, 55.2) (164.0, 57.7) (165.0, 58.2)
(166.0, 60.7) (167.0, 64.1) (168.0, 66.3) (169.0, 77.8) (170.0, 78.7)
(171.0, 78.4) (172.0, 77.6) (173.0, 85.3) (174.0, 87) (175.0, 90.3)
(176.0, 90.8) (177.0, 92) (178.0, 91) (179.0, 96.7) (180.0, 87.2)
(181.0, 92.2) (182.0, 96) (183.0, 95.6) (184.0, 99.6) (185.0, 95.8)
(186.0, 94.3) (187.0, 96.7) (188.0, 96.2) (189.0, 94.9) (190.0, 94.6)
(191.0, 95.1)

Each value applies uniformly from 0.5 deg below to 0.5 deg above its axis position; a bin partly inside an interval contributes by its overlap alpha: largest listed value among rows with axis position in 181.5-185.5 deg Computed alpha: 99.6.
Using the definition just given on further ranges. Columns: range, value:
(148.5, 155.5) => 91.5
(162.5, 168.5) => 66.3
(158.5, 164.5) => 60.9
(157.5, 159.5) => 61.1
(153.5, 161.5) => 78.1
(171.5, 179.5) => 96.7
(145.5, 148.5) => 99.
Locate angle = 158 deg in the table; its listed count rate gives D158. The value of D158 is 61.1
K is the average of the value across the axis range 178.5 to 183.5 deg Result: 93.5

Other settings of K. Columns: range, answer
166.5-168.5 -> 65.2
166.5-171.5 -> 73.1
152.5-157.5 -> 73.7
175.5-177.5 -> 91.4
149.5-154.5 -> 83.8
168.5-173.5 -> 79.6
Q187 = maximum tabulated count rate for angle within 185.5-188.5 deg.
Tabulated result 96.7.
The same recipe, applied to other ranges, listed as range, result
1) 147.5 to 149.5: 96.4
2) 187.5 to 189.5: 96.2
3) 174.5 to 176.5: 90.8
